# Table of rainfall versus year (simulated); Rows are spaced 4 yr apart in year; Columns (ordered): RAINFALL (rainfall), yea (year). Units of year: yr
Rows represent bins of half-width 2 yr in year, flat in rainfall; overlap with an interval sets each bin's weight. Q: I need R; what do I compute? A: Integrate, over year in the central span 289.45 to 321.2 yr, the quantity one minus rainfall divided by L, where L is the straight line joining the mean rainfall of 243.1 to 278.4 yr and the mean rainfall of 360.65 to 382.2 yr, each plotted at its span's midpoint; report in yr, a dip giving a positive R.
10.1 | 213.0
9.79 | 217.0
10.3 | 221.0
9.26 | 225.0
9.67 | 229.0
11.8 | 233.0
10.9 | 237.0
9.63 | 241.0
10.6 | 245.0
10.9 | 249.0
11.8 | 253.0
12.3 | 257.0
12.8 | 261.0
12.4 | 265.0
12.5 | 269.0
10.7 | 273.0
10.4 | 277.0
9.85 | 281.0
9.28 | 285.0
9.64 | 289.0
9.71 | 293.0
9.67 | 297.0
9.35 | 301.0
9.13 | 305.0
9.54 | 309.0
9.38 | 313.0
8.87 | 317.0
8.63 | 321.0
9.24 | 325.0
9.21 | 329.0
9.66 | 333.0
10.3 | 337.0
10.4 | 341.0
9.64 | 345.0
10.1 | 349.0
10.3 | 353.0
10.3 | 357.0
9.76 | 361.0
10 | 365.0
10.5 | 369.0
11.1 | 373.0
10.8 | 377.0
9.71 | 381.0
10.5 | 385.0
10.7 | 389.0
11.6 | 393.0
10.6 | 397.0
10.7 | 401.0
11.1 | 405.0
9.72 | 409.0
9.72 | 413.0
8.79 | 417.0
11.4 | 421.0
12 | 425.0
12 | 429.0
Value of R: 5.09 yr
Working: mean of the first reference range 11.6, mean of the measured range 9.34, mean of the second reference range 10.4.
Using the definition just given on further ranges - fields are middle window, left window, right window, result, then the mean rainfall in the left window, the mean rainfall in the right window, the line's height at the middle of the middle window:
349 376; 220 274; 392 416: 0.8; 11.1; 10.5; 10.6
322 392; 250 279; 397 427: 5.4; 11.8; 10.5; 11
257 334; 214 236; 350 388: 1.5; 10.2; 10.3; 10.3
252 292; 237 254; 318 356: -2.7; 10.7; 9.71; 10.4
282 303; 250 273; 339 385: 3.7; 12.2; 10.2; 11.6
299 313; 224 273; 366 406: 2.1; 11.2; 10.7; 11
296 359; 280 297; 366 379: 3.3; 9.61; 10.7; 10.1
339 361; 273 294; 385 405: 0.8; 9.87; 10.9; 10.5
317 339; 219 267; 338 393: 2.5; 11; 10.3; 10.6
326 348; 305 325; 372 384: -0.5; 9.12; 10.5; 9.6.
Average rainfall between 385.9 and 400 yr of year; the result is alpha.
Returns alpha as 10.9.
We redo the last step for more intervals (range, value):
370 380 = 10.8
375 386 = 10.3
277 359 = 9.63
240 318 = 10.5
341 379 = 10.3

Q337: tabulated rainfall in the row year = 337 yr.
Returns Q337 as 10.3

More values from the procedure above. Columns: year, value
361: 9.76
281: 9.85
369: 10.5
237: 10.9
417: 8.79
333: 9.66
